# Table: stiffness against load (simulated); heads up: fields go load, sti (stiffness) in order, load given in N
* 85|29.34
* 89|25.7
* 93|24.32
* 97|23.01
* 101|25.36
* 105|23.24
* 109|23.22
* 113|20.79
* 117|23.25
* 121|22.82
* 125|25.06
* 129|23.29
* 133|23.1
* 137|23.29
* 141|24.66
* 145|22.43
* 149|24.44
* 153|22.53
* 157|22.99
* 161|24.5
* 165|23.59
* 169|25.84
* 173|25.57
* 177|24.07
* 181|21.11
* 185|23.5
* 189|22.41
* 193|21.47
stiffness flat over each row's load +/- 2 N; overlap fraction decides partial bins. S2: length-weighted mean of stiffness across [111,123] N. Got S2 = 22.3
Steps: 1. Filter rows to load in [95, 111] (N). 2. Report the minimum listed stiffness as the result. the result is 23.01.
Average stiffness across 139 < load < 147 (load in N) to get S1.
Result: 23.5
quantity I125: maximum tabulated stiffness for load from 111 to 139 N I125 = 25.06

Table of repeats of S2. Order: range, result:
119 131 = 23.7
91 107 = 24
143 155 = 23.1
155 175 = 24.5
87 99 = 24.3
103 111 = 23.2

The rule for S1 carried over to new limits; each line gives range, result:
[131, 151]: 23.6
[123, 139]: 23.7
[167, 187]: 24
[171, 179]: 24.8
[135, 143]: 24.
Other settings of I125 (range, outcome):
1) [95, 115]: 25.36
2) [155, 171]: 25.84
